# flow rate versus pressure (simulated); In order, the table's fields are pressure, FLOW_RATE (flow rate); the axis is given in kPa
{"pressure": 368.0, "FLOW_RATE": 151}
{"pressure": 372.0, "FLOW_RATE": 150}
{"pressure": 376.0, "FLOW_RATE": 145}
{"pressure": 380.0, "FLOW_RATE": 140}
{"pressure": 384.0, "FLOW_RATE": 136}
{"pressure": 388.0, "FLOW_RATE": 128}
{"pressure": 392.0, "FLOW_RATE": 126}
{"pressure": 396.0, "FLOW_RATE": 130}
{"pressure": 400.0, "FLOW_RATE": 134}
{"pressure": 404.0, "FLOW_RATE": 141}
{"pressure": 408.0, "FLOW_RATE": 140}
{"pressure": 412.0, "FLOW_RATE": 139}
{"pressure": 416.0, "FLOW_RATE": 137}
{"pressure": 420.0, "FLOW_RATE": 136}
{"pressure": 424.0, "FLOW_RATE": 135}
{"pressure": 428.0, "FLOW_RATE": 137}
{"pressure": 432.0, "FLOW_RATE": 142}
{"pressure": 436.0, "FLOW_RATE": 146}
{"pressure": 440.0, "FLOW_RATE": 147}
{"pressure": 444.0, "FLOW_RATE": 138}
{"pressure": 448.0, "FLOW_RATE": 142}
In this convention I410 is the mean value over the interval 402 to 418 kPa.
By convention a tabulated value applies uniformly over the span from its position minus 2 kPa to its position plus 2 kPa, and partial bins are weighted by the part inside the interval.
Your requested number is 139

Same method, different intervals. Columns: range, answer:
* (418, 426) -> 136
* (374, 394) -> 135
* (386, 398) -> 128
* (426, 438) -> 142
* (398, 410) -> 138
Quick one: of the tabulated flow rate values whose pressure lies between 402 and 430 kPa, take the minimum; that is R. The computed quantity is 135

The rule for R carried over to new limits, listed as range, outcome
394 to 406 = 130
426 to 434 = 137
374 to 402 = 126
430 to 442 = 142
